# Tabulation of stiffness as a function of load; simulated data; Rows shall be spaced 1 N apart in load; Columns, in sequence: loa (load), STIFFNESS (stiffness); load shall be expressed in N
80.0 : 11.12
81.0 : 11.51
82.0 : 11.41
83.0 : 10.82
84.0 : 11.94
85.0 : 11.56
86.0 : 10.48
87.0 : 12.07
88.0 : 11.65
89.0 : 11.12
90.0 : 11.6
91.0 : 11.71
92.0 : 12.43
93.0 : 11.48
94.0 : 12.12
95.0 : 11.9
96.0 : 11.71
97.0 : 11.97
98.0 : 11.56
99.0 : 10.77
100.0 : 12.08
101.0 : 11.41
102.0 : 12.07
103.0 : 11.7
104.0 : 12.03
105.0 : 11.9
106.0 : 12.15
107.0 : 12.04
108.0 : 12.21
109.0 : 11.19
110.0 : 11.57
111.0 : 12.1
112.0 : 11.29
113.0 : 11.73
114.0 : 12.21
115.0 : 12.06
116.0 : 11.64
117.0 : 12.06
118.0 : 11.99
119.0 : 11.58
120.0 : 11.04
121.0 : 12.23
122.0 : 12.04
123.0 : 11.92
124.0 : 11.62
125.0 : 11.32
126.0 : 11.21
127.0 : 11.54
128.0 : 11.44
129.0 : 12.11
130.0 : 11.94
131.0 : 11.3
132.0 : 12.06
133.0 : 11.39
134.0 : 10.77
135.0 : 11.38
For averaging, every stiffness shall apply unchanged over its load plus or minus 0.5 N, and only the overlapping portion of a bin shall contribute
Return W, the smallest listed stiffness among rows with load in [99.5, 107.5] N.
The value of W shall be 11.41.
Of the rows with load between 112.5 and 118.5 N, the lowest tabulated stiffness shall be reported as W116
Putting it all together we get 11.64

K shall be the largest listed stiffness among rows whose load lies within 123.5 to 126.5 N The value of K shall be 11.62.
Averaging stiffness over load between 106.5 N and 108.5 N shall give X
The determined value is 12.1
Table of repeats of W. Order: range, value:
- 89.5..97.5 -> 11.48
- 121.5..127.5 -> 11.21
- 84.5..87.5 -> 10.48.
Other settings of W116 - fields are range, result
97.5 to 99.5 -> 10.77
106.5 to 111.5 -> 11.19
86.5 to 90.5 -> 11.12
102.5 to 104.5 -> 11.7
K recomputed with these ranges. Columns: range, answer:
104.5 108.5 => 12.21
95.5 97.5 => 11.97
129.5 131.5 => 11.94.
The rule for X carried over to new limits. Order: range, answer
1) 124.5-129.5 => 11.5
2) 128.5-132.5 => 11.9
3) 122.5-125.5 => 11.6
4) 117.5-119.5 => 11.8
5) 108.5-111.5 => 11.6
